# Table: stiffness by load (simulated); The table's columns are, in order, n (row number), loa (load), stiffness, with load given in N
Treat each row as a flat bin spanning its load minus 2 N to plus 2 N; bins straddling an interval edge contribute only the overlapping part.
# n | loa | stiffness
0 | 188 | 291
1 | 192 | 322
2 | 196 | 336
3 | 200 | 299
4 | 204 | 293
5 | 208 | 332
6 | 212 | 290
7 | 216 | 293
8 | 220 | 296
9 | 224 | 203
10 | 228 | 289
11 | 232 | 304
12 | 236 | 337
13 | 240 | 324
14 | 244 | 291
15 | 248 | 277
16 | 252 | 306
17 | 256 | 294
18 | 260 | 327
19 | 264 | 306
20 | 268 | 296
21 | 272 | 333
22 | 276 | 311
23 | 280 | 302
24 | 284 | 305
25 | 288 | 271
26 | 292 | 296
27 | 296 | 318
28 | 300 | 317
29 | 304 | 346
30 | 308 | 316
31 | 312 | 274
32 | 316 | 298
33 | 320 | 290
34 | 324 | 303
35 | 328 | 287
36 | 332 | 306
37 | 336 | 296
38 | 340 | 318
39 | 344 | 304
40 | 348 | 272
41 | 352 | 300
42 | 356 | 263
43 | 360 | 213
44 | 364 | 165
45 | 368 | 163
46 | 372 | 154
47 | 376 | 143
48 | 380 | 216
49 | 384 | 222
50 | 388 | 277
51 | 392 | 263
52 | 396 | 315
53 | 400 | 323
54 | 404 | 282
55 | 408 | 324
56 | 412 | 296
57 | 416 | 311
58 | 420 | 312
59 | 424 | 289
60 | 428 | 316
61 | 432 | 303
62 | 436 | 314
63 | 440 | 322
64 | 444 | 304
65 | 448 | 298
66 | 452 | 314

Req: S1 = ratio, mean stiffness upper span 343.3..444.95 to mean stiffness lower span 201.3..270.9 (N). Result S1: 0.90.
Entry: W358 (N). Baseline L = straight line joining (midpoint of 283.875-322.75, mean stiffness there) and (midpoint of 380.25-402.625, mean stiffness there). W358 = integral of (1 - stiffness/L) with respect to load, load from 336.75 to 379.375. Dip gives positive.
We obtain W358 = 8.3 N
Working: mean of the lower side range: 303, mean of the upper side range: 275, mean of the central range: 231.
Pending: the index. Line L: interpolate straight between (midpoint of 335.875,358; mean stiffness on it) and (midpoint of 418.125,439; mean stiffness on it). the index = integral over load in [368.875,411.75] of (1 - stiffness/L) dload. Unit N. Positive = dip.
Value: 7.0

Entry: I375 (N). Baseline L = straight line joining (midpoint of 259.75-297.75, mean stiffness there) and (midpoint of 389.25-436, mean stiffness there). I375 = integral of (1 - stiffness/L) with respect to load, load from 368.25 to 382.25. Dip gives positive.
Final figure 6.1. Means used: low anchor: 305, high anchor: 303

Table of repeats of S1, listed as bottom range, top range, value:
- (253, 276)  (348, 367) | 0.76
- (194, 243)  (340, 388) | 0.75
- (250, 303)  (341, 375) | 0.75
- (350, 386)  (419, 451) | 1.50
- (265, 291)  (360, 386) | 0.59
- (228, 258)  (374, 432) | 0.92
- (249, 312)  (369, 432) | 0.87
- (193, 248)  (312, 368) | 0.92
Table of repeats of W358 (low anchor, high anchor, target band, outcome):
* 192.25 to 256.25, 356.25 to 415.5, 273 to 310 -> -4.7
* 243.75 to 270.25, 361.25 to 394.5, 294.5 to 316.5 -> -4.3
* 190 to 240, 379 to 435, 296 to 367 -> 2.2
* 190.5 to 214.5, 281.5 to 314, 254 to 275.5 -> -0.3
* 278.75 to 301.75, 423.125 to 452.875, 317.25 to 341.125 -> 0.3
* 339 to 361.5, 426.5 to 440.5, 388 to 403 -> 0.1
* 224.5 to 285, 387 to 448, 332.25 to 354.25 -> 0.4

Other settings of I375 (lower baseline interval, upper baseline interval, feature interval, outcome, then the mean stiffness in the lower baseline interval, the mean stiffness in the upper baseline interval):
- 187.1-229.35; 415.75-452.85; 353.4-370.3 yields 5.6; 295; 308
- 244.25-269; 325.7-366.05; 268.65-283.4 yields -0.9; 300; 272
